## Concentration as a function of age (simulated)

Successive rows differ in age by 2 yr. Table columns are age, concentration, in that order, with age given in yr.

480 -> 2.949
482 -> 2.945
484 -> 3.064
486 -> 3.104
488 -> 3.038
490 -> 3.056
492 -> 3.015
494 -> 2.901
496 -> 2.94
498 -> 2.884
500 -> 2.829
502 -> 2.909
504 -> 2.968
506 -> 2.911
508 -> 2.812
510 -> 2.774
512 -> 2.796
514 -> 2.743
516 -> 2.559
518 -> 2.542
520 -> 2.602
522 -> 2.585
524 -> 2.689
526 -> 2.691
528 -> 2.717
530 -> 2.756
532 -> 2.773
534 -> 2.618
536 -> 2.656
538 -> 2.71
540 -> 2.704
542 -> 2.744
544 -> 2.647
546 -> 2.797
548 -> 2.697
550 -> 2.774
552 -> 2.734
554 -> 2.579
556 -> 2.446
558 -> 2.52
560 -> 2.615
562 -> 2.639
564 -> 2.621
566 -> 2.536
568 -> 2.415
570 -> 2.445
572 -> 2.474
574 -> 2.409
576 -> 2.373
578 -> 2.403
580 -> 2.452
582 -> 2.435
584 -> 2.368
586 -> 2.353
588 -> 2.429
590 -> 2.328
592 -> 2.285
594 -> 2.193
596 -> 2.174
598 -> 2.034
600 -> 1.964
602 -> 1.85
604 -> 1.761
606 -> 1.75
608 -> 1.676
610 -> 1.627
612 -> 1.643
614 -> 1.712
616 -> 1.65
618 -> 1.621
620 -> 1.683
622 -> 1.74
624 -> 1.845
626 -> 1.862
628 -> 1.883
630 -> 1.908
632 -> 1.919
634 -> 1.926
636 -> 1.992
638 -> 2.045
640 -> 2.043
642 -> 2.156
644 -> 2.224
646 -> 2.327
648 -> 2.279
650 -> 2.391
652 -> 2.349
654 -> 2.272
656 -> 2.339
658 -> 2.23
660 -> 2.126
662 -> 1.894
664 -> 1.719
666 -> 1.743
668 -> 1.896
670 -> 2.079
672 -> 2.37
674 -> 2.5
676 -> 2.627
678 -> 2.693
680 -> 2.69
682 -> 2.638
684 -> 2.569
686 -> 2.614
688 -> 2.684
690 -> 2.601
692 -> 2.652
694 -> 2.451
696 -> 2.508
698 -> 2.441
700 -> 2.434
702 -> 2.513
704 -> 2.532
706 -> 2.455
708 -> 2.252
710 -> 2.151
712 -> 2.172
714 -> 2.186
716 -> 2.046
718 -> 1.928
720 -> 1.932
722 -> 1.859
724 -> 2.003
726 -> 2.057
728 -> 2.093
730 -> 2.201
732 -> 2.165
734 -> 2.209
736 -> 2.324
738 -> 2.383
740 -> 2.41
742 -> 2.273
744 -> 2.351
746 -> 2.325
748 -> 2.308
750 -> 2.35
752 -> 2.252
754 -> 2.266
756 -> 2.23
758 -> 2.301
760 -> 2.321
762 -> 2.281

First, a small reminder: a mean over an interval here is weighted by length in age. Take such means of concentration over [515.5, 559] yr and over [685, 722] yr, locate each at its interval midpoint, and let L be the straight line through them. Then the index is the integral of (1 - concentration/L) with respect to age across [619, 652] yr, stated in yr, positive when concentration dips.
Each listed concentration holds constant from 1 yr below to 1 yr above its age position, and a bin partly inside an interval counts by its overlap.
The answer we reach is 6.0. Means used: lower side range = 2.66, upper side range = 2.35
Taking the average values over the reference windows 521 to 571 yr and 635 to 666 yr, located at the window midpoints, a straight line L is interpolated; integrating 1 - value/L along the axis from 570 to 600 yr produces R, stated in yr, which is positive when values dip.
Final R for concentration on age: 1.6 yr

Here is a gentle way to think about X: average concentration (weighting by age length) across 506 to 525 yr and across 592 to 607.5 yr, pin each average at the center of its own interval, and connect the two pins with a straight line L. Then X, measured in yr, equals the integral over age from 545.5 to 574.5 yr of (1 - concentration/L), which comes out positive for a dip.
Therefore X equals -3.4 yr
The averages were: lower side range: 2.69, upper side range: 1.97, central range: 2.58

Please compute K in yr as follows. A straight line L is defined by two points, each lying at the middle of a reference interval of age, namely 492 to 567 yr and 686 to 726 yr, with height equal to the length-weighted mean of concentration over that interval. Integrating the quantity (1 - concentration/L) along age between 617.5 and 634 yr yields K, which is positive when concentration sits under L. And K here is 4.5 yr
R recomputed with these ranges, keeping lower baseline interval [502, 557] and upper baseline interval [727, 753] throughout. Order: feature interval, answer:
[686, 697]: -0.94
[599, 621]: 7.12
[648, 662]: 1.13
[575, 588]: 1.01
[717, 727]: 1.56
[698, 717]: 0.29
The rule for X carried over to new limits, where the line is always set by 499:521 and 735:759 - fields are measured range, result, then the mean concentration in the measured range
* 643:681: 3.5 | 2.25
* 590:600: 1.7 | 2.17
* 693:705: -0.4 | 2.48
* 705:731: 2.9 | 2.1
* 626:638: 2.9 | 1.93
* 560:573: 0.6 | 2.53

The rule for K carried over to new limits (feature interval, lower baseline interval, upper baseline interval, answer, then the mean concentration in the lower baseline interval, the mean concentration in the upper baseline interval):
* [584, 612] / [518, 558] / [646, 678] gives 4.80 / 2.67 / 2.21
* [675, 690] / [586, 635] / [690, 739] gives -3.46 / 1.9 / 2.25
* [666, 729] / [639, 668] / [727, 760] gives -3.62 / 2.14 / 2.28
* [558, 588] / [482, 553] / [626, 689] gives 1.19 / 2.79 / 2.22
